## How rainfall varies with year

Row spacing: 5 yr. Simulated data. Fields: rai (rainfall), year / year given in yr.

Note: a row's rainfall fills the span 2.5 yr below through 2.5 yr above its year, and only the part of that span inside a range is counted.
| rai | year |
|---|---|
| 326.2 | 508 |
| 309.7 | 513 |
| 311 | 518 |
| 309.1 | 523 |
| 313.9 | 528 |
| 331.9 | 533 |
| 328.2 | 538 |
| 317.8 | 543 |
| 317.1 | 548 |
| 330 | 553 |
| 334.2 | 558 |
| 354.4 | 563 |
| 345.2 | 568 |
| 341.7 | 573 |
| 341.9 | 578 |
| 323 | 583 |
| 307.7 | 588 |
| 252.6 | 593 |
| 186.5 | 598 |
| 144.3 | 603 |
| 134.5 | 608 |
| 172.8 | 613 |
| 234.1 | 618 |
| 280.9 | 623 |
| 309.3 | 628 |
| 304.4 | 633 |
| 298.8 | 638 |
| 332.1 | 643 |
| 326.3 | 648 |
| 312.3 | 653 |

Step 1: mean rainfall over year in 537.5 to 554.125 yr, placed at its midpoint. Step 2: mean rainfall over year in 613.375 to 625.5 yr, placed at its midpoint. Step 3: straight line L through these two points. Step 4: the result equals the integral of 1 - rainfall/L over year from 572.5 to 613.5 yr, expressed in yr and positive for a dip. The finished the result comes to 4.6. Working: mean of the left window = 322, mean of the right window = 243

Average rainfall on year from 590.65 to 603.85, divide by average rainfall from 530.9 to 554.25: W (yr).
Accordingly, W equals 0.62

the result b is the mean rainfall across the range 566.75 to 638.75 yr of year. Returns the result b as 263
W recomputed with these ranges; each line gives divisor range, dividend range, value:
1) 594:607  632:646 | 1.82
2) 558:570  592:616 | 0.50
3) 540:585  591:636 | 0.67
